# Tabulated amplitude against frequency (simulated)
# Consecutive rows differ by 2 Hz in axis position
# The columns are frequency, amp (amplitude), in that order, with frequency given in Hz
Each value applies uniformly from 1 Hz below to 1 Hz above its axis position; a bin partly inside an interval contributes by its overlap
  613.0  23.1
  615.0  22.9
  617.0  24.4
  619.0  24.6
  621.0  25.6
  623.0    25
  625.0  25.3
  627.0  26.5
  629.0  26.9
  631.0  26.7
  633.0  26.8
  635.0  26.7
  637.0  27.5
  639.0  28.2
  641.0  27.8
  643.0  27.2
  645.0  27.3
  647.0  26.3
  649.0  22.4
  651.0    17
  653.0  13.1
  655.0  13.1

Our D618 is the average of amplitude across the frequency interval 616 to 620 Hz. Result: 24.5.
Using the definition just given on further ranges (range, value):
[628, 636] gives 26.8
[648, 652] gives 19.7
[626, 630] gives 26.7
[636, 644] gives 27.7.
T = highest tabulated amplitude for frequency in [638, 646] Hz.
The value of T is 28.2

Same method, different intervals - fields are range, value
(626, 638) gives 27.5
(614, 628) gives 26.5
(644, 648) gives 27.3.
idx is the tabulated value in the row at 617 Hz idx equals 24.4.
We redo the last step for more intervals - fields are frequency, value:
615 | 22.9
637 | 27.5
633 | 26.8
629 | 26.9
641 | 27.8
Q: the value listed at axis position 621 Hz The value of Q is 25.6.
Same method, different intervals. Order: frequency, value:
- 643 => 27.2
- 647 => 26.3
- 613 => 23.1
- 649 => 22.4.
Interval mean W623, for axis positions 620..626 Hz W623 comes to 25.3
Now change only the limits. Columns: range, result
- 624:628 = 25.9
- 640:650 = 26.2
